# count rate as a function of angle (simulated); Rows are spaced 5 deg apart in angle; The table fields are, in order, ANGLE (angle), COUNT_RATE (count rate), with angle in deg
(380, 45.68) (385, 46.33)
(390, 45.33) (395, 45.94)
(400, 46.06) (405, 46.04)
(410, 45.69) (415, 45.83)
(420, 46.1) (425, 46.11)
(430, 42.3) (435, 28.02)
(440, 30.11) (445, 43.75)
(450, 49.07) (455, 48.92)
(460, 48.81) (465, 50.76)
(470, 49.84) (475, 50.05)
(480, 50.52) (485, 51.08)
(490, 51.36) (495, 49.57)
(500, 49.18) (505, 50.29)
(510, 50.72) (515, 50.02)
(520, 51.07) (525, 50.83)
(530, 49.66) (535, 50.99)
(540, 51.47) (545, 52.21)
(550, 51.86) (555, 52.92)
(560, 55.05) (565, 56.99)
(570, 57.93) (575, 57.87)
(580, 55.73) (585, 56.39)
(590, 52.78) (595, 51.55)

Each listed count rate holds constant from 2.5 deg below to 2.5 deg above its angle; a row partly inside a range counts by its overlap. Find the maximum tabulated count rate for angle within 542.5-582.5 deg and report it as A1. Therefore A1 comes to 57.93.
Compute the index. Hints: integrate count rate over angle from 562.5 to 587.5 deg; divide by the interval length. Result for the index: 57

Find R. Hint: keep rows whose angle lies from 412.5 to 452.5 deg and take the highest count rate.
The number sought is 49.07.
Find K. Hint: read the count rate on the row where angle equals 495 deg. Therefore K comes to 49.57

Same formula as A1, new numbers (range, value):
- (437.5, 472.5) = 50.76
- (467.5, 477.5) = 50.05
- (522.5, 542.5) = 51.47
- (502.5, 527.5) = 51.07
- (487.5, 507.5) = 51.36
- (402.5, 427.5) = 46.11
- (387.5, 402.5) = 46.06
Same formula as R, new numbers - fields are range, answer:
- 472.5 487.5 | 51.08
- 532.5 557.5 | 52.92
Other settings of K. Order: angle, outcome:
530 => 49.66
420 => 46.1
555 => 52.92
